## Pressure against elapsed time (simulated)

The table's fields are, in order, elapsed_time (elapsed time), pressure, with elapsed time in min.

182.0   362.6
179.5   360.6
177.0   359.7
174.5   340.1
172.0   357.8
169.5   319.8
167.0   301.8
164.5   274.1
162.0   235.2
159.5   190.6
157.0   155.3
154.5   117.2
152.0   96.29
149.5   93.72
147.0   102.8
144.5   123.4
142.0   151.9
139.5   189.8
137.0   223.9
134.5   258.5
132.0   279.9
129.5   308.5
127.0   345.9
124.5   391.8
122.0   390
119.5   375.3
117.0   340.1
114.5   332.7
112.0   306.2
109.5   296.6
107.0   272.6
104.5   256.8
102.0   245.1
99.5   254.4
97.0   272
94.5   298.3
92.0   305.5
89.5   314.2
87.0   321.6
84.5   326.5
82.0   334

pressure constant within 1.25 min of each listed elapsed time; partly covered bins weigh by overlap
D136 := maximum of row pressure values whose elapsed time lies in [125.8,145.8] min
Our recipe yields 345.9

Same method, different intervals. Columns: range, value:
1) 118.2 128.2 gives 391.8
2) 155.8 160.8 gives 190.6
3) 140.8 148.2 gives 151.9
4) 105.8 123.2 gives 390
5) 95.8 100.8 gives 272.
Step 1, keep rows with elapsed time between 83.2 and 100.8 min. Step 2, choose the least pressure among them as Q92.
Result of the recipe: 254.4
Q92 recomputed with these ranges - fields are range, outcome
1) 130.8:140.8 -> 189.8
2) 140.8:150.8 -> 93.72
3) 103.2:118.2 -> 256.8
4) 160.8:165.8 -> 235.2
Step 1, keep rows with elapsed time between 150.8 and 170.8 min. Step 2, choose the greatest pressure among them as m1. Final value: 319.8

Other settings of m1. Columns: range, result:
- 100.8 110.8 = 296.6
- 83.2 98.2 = 326.5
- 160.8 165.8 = 274.1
